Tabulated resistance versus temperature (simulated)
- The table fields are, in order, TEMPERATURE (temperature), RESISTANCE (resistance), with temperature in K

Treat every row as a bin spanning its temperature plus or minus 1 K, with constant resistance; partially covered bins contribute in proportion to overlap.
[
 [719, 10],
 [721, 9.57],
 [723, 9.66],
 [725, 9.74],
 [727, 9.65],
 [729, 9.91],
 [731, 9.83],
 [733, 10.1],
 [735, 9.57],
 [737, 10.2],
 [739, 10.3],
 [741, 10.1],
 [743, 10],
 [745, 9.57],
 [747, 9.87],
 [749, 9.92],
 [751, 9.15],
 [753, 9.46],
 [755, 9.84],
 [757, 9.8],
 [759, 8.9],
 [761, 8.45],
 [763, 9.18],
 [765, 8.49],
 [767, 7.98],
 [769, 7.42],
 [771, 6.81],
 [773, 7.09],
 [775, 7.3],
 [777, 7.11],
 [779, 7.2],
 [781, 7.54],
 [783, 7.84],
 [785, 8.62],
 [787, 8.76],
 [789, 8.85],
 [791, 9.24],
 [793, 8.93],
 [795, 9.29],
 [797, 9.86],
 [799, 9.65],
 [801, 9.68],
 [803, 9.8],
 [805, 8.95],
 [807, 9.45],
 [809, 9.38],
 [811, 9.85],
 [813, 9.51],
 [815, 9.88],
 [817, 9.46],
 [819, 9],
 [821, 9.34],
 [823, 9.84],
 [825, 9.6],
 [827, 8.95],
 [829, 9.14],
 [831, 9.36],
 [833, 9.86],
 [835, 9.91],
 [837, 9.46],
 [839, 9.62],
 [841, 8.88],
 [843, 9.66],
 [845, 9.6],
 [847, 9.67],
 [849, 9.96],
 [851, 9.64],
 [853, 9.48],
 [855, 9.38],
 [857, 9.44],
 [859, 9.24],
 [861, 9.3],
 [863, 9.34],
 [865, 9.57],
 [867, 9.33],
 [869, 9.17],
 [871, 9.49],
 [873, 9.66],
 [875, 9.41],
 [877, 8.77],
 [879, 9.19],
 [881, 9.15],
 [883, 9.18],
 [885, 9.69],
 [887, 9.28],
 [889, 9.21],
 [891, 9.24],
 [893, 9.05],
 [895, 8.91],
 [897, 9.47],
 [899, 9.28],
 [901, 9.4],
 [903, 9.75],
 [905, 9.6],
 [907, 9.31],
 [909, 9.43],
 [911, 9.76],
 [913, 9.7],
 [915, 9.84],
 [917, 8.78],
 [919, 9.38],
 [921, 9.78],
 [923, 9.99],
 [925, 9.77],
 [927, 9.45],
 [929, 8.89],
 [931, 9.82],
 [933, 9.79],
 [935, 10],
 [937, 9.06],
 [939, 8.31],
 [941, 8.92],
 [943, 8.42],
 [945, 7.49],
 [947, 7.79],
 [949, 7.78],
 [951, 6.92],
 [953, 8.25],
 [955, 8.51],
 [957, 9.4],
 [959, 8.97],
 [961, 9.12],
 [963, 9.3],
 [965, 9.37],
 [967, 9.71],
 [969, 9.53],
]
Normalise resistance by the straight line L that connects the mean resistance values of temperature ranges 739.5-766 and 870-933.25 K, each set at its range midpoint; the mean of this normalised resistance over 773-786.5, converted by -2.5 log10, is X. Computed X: 0.24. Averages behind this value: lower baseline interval 9.46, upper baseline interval 9.41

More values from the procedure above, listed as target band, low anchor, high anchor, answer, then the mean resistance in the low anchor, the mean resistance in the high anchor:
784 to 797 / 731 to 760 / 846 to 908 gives 0.072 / 9.77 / 9.37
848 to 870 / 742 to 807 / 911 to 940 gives -0.032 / 8.78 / 9.48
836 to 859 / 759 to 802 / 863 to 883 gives -0.055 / 8.36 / 9.3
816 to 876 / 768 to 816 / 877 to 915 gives -0.051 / 8.67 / 9.36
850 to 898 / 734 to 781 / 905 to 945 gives -0.015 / 8.83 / 9.35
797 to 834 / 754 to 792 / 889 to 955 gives -0.123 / 8.23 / 9.1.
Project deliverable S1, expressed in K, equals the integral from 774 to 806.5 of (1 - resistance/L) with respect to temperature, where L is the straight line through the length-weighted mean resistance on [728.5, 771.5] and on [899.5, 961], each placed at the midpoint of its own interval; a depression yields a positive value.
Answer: 2.1 K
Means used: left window 9.33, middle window 8.68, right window 9.08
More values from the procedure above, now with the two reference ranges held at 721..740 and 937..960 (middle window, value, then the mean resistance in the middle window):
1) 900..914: -1.59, 9.56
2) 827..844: -0.65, 9.45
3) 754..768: 1.02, 8.95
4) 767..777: 2.44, 7.23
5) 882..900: -1.14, 9.26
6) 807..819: -0.36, 9.55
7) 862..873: -0.66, 9.41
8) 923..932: -1.17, 9.54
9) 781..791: 1.03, 8.49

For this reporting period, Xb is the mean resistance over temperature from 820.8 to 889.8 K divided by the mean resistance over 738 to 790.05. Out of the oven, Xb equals 1.1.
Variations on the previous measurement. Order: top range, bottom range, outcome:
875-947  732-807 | 1.04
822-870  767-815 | 1.10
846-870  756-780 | 1.19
